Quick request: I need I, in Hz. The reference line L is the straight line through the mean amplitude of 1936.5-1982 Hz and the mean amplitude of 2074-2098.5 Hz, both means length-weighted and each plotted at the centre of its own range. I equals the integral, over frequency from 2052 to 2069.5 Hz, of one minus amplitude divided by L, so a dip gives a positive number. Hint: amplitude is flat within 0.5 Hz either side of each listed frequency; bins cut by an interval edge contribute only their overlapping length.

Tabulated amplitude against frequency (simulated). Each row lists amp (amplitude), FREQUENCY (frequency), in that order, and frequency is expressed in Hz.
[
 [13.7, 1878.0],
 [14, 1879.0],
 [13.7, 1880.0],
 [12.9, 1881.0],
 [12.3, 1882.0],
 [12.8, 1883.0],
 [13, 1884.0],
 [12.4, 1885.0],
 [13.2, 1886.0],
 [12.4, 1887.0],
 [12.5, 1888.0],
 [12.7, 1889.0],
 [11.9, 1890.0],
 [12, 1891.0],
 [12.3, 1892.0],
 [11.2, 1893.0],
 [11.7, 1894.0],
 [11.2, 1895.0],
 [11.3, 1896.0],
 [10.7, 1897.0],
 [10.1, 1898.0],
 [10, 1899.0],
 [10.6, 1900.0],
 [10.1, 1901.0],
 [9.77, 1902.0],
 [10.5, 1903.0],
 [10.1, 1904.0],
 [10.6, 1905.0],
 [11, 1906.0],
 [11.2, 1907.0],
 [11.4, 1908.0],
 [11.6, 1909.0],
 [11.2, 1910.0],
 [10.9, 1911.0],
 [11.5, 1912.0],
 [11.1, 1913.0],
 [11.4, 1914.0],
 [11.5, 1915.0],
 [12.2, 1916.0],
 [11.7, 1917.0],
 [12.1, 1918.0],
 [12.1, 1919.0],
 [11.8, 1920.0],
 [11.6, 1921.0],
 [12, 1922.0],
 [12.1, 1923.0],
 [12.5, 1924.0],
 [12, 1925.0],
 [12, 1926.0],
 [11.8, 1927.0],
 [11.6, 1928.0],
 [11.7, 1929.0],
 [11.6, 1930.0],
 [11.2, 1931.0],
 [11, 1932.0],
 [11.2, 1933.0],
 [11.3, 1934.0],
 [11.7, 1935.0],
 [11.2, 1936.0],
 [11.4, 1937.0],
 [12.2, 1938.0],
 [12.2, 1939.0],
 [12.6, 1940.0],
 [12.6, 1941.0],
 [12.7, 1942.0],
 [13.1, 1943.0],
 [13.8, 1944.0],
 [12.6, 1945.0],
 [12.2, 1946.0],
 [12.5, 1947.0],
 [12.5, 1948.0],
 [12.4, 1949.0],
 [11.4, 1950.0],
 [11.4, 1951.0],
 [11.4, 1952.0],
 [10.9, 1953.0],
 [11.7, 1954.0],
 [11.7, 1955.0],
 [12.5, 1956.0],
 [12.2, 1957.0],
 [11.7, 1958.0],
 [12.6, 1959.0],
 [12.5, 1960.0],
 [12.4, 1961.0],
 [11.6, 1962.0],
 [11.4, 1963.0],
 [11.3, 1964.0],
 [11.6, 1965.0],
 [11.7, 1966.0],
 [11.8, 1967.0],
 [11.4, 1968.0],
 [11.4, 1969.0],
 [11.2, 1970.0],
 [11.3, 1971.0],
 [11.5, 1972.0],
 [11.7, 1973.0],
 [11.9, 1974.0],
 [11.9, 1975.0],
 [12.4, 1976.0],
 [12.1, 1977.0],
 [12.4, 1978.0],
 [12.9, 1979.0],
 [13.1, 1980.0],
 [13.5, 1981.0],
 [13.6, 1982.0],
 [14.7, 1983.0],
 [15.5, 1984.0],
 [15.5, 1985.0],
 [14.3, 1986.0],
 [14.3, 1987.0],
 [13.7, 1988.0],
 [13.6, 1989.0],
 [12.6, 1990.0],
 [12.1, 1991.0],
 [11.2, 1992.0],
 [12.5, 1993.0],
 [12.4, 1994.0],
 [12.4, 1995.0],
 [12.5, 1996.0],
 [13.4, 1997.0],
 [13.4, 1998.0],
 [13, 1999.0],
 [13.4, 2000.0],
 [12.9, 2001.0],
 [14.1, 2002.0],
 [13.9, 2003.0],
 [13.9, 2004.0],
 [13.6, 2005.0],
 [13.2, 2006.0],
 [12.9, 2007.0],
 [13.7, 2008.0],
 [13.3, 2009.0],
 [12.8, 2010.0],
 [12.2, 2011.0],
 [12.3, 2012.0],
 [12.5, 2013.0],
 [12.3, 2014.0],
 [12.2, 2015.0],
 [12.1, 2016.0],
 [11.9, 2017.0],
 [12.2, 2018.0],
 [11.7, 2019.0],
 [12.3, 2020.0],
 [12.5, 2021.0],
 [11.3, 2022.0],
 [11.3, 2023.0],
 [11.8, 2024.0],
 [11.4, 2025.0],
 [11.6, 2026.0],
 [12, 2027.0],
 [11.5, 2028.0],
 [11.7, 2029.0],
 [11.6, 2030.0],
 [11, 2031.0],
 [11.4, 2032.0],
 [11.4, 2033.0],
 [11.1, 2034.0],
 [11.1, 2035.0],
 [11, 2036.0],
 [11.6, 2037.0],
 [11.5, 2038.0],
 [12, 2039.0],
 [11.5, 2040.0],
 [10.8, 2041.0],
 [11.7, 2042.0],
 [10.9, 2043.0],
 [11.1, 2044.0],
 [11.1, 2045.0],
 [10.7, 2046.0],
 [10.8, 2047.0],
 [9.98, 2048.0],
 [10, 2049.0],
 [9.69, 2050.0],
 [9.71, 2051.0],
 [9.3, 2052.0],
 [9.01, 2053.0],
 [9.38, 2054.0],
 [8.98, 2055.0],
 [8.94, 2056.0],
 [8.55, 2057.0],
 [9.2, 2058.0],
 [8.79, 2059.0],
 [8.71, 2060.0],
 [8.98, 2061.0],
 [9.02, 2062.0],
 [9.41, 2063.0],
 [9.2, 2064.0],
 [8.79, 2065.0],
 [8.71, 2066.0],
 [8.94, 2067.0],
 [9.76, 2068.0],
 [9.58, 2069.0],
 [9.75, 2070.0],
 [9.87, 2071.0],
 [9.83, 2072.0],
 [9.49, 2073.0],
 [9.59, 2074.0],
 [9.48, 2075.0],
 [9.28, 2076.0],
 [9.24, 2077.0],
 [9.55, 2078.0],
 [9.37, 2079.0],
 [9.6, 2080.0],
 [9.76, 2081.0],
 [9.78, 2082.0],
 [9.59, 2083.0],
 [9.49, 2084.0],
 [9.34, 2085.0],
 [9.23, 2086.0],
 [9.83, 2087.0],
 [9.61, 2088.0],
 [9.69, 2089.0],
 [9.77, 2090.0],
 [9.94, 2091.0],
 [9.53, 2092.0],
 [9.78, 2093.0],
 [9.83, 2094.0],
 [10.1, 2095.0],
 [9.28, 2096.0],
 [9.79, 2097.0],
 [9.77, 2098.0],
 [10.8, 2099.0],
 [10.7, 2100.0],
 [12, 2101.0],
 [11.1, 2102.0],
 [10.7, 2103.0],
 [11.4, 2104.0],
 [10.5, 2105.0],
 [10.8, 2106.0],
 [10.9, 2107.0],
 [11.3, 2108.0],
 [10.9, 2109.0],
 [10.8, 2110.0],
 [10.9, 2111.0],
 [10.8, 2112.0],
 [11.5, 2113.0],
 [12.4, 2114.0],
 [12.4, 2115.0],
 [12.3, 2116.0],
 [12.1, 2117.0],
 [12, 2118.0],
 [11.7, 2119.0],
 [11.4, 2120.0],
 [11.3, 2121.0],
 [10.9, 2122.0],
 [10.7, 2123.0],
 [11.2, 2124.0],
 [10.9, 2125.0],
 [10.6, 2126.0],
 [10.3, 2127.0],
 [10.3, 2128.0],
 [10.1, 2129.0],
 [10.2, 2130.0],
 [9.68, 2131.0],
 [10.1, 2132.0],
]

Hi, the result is 1.8 Hz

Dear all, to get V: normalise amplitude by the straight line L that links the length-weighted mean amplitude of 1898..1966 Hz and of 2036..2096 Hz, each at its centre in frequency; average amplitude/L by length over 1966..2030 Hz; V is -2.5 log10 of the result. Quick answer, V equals -0.176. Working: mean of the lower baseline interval 11.7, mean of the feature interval 12.6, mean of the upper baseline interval 9.78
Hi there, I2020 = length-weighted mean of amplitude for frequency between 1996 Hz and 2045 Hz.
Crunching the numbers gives 12.2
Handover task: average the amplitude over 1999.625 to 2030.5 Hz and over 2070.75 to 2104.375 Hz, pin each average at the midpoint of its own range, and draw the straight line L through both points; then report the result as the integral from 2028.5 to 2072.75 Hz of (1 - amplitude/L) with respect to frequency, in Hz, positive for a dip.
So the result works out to 4.2 Hz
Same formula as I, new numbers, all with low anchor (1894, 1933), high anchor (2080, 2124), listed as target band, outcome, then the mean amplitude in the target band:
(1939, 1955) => -1.5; 12.2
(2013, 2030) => -1.5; 11.9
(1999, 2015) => -3.1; 13.1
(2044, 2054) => 0.7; 10.1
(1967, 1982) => -1.4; 12.1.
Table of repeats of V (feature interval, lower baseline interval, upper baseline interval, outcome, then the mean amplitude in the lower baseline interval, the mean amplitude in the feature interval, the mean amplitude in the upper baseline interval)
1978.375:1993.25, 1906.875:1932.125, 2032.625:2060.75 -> -0.23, 11.7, 13.5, 10.3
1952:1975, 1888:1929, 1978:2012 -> 0.08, 11.4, 11.7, 13.3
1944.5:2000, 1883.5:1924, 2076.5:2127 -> -0.12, 11.5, 12.4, 10.5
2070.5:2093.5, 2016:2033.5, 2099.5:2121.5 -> 0.19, 11.7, 9.59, 11.4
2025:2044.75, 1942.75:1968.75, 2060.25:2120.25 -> -0.05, 12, 11.4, 10.2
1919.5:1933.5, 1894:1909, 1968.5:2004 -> -0.04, 10.7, 11.7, 12.9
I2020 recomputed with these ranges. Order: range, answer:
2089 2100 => 9.89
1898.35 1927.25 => 11.3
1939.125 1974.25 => 12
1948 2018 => 12.6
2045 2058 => 9.63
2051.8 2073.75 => 9.19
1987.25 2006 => 13.1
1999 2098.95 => 10.7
